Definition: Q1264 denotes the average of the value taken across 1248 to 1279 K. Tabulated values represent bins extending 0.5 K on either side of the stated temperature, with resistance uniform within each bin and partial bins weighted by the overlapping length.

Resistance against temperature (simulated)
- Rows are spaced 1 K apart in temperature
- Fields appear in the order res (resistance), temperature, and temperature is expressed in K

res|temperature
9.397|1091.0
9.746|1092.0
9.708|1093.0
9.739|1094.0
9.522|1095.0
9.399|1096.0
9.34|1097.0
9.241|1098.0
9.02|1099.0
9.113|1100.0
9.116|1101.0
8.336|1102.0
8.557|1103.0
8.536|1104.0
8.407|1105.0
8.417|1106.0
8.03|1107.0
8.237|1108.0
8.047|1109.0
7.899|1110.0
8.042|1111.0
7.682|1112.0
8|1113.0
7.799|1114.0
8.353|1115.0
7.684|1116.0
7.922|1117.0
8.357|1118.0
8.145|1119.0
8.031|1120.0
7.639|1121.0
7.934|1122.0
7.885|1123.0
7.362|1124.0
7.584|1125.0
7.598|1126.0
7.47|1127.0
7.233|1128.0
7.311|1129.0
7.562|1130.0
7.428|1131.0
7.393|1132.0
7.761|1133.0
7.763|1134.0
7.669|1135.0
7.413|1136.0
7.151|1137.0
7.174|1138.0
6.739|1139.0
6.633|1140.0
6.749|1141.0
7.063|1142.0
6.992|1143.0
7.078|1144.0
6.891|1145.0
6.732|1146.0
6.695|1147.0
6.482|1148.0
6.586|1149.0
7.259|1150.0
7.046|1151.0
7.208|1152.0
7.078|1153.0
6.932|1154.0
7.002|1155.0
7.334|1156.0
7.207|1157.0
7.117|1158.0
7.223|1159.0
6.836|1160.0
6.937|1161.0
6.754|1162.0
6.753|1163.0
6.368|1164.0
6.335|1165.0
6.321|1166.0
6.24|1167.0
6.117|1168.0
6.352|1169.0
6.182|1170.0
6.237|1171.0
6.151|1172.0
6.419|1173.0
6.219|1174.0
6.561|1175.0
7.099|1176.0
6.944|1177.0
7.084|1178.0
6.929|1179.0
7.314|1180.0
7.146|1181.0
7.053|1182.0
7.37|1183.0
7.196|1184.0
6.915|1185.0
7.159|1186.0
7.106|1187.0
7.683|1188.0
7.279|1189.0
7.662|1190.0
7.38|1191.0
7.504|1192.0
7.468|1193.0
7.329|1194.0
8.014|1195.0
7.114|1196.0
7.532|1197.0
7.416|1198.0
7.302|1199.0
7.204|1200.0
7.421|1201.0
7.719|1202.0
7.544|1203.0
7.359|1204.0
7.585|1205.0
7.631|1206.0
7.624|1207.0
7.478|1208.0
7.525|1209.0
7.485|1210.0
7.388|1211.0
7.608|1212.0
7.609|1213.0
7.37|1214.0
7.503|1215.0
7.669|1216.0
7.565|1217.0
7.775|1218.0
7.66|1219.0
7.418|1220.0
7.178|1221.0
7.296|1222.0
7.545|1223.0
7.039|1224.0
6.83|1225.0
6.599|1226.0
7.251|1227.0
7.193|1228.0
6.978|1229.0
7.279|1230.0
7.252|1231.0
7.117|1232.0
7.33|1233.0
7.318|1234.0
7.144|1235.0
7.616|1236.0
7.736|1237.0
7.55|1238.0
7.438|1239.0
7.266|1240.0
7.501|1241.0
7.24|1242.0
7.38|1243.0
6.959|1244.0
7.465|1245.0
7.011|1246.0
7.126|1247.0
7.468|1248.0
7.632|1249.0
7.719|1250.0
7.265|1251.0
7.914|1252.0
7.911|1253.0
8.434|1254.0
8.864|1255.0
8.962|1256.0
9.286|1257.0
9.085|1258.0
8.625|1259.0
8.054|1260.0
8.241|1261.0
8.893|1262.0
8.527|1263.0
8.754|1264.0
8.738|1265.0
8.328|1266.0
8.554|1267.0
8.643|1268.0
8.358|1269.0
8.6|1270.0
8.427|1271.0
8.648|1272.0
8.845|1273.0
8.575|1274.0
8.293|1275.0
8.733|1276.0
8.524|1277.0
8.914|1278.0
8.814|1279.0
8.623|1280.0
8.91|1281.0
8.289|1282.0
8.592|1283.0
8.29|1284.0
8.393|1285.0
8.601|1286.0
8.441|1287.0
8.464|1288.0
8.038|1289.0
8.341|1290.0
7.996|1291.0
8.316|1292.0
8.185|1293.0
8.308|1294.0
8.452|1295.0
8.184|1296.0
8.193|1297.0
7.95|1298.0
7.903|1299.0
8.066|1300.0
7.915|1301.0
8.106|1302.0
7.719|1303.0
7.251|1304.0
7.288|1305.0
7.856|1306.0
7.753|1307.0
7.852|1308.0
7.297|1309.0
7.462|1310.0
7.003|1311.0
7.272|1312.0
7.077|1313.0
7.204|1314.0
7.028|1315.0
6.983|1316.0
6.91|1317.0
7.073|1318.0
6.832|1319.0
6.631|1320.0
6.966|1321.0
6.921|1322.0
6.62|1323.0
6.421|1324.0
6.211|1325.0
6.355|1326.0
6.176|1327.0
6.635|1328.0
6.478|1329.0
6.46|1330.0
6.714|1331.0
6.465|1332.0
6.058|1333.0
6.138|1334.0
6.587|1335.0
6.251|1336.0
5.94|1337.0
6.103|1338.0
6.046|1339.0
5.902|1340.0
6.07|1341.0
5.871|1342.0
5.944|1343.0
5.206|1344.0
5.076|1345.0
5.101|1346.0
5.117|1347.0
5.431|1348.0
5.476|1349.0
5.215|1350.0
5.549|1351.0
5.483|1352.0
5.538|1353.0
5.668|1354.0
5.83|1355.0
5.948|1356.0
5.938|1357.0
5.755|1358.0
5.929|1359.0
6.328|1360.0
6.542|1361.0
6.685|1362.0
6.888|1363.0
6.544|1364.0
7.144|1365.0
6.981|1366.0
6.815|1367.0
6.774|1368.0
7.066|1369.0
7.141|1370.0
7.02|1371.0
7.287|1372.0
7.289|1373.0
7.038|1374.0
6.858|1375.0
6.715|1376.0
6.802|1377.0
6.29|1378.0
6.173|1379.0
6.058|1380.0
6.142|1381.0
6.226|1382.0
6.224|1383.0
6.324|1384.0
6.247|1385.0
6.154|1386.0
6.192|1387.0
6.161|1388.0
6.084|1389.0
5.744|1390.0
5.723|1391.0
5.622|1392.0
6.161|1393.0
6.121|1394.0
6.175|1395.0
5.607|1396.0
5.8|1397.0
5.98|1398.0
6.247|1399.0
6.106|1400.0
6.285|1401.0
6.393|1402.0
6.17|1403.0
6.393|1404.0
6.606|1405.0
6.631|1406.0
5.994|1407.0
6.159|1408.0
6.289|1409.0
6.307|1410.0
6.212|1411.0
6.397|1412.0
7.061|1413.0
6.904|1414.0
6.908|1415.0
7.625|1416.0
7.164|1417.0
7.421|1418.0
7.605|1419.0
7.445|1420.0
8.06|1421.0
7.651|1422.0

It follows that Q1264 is 8.47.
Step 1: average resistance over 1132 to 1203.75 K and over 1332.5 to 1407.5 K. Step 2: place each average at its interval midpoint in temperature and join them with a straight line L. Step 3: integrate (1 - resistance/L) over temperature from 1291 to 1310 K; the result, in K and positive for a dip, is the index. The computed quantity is -4.2 K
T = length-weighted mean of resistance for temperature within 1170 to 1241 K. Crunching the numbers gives 7.27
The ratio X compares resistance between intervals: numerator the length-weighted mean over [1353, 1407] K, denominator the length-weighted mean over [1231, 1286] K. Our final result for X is 0.78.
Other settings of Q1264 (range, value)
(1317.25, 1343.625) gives 6.38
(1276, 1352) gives 7.13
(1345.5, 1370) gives 6.09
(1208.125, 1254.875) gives 7.42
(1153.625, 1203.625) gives 7.01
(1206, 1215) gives 7.52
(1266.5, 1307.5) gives 8.3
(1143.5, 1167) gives 6.86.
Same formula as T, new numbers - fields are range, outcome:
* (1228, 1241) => 7.34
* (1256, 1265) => 8.7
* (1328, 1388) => 6.23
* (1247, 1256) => 7.92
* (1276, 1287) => 8.59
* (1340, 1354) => 5.49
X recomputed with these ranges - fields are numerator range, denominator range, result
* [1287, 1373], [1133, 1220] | 0.95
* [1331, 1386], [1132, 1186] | 0.90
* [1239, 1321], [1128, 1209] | 1.13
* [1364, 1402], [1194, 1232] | 0.87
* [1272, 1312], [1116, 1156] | 1.12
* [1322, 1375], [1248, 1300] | 0.74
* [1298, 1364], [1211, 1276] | 0.83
